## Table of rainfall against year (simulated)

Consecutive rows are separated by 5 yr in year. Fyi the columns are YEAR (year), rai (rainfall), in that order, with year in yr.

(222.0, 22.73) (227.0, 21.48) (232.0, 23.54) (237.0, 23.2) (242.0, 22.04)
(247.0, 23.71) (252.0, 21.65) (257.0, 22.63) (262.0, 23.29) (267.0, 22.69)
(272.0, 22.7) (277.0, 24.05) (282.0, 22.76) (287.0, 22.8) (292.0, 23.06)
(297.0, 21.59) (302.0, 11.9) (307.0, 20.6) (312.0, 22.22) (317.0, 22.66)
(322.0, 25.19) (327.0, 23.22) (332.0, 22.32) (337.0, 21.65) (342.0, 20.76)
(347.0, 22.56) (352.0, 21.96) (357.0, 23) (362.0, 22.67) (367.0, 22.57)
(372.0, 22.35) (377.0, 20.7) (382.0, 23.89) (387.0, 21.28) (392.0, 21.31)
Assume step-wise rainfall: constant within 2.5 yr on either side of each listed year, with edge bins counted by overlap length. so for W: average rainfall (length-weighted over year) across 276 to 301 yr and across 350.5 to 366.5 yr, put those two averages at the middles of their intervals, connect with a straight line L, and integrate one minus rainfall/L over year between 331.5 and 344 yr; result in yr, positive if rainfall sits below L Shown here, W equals 0.5 yr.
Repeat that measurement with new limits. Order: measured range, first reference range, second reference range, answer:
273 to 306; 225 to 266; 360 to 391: 2.1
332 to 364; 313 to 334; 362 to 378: 0.8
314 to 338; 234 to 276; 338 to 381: -0.8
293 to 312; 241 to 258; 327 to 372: 2.9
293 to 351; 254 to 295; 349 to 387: 3.2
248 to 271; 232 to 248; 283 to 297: 0.2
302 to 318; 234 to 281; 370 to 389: 1.7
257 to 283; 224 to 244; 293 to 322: -1.9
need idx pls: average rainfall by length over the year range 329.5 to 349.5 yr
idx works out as 21.8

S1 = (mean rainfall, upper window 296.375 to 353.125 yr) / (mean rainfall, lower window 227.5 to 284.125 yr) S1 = 0.93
